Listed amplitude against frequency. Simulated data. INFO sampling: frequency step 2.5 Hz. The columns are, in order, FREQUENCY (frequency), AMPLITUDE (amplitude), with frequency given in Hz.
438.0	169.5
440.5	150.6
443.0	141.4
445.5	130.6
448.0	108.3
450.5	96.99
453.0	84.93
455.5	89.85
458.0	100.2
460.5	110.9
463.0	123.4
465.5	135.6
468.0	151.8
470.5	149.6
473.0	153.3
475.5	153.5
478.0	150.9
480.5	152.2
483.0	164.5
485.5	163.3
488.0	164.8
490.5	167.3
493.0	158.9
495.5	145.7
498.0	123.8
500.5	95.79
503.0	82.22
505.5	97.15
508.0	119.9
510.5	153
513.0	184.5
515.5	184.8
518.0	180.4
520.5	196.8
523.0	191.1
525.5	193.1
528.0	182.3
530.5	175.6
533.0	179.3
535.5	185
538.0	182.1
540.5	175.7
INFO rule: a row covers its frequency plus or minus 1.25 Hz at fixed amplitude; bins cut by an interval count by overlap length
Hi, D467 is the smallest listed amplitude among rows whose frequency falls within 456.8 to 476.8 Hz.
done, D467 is 100.2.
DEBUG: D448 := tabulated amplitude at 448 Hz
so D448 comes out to 108.3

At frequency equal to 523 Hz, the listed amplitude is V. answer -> 191.1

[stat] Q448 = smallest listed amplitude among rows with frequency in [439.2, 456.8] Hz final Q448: 84.93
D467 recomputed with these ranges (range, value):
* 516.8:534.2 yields 175.6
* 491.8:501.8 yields 95.79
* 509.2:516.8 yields 153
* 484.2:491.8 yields 163.3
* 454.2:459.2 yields 89.85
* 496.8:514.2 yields 82.22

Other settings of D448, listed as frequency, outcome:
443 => 141.4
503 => 82.22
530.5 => 175.6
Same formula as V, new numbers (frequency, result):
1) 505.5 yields 97.15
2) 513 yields 184.5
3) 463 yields 123.4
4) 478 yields 150.9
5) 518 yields 180.4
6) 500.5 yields 95.79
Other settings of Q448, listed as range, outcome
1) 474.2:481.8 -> 150.9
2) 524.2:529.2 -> 182.3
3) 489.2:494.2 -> 158.9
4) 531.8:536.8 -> 179.3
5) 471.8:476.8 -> 153.3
